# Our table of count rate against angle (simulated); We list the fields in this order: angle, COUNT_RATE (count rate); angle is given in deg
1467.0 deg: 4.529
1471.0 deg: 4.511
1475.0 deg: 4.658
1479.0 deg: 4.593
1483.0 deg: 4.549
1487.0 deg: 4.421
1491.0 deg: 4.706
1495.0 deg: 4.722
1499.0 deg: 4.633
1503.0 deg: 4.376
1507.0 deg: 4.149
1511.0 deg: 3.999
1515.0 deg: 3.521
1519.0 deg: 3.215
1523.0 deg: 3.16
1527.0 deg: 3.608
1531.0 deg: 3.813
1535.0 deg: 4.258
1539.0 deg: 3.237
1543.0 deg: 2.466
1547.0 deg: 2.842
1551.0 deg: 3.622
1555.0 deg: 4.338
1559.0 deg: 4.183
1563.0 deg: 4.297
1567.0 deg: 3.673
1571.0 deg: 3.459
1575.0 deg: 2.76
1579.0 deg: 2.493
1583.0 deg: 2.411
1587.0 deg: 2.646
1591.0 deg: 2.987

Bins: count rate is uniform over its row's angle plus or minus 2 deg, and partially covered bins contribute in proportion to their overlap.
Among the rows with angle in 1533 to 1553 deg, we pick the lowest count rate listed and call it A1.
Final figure 2.466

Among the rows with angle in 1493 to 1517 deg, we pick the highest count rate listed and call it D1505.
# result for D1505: 4.722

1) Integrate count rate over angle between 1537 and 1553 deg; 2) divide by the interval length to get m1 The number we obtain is 3.04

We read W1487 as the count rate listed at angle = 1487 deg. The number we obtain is 4.421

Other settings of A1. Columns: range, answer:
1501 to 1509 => 4.149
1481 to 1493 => 4.421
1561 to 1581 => 2.493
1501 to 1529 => 3.16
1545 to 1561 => 2.842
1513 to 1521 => 3.215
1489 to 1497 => 4.706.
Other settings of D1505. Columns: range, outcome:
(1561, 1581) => 4.297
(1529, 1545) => 4.258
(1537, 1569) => 4.338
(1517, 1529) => 3.608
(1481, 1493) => 4.706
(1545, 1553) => 3.622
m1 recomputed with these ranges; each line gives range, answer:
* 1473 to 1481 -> 4.63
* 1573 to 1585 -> 2.55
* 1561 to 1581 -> 3.34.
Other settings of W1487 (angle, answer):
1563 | 4.297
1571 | 3.459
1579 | 2.493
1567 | 3.673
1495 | 4.722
